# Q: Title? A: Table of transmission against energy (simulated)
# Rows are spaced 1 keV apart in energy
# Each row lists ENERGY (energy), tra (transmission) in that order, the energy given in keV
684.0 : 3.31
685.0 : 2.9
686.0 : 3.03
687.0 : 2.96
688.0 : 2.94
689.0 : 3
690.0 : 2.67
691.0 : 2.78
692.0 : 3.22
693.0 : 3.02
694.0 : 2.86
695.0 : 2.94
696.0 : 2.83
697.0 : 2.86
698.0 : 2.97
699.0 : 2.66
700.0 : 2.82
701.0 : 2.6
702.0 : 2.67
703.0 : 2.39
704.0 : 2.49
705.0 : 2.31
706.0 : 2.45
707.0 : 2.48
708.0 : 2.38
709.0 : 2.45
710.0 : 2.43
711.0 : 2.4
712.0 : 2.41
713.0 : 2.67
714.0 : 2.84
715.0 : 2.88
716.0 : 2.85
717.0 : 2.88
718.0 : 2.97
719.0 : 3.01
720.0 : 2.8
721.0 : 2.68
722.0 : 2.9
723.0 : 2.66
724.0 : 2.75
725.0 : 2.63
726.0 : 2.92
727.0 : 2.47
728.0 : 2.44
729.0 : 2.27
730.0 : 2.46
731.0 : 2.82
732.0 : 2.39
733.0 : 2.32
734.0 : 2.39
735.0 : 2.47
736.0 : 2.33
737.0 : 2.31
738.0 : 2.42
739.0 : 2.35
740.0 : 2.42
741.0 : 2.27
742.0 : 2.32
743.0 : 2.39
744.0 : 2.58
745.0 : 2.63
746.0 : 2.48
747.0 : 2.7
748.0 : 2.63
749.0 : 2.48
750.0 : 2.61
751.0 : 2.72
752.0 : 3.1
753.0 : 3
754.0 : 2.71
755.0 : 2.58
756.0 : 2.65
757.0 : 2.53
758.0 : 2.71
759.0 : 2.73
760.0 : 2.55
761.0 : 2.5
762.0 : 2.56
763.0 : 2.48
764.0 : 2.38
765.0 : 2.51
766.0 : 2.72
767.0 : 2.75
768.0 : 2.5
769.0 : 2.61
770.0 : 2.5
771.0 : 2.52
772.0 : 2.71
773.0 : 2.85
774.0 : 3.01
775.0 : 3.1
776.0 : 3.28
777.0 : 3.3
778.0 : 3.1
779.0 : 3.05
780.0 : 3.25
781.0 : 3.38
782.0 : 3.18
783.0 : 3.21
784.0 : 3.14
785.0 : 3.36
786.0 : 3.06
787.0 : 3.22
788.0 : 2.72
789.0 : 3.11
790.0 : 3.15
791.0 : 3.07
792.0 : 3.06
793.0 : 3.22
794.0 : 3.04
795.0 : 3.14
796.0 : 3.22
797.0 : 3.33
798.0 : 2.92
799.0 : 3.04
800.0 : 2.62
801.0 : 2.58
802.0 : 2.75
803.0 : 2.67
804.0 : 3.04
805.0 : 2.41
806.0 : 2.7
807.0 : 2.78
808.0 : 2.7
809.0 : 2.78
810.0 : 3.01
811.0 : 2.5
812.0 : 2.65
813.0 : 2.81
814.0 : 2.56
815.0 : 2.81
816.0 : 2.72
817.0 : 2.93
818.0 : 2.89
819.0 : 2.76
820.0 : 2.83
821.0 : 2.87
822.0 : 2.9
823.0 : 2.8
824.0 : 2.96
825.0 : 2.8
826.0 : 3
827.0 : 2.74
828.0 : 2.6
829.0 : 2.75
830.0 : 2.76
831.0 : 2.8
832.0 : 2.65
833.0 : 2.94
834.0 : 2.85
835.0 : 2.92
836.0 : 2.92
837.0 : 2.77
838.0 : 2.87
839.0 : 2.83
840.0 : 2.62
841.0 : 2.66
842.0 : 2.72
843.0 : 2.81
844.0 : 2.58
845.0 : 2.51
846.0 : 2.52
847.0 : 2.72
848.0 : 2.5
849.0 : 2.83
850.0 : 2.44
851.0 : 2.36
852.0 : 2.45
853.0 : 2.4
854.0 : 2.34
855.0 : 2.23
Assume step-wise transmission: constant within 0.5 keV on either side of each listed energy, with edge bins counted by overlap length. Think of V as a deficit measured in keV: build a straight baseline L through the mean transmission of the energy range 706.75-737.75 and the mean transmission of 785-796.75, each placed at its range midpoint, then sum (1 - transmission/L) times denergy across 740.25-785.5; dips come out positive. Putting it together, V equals 2.3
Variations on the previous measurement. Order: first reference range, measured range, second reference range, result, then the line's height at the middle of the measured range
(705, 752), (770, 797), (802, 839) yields -3.8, 2.7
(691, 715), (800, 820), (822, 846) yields 0.1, 2.75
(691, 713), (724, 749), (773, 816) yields 2.6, 2.77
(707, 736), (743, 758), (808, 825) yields 0.1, 2.67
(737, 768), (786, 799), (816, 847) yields -2.0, 2.68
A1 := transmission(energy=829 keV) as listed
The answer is 2.75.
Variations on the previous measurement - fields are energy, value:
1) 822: 2.9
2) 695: 2.94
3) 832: 2.65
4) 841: 2.66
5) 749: 2.48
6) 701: 2.6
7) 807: 2.78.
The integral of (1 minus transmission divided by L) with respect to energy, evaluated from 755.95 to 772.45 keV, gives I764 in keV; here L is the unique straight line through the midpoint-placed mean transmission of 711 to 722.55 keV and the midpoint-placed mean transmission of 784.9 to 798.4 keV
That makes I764 2.3 keV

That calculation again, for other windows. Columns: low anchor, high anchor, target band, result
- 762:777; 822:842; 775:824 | -3.4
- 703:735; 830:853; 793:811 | -1.4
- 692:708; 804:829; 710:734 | 0.5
